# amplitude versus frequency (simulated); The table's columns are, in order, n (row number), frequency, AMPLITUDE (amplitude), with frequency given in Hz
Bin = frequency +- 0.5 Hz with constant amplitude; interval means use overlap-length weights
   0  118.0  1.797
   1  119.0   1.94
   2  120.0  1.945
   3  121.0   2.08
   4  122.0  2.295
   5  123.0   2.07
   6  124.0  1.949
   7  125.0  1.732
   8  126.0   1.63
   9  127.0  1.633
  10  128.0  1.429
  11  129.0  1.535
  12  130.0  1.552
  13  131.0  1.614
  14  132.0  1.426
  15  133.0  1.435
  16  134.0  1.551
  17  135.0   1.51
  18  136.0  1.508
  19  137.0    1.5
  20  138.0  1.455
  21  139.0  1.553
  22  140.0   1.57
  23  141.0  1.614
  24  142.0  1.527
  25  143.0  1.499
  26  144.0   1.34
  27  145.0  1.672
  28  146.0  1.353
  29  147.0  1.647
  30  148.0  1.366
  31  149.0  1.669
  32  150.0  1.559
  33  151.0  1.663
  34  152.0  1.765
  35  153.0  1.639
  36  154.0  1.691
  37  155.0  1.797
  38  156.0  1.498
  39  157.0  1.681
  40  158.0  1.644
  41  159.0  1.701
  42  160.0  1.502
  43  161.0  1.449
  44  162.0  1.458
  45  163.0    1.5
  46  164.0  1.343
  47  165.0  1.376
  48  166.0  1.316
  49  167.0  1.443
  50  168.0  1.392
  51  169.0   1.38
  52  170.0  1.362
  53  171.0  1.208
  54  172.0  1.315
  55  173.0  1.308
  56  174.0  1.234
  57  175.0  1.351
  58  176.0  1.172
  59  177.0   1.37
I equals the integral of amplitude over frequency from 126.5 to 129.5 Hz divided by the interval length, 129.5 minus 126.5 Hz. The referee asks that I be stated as 1.53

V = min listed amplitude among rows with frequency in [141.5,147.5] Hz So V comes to 1.34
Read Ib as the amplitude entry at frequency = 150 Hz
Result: 1.559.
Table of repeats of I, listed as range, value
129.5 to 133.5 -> 1.51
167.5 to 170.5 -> 1.38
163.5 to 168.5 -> 1.37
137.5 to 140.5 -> 1.53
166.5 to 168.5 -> 1.42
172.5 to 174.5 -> 1.27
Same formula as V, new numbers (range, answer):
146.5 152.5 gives 1.366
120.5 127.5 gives 1.63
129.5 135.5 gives 1.426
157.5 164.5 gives 1.343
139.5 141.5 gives 1.57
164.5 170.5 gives 1.316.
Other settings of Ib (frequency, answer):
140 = 1.57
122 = 2.295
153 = 1.639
